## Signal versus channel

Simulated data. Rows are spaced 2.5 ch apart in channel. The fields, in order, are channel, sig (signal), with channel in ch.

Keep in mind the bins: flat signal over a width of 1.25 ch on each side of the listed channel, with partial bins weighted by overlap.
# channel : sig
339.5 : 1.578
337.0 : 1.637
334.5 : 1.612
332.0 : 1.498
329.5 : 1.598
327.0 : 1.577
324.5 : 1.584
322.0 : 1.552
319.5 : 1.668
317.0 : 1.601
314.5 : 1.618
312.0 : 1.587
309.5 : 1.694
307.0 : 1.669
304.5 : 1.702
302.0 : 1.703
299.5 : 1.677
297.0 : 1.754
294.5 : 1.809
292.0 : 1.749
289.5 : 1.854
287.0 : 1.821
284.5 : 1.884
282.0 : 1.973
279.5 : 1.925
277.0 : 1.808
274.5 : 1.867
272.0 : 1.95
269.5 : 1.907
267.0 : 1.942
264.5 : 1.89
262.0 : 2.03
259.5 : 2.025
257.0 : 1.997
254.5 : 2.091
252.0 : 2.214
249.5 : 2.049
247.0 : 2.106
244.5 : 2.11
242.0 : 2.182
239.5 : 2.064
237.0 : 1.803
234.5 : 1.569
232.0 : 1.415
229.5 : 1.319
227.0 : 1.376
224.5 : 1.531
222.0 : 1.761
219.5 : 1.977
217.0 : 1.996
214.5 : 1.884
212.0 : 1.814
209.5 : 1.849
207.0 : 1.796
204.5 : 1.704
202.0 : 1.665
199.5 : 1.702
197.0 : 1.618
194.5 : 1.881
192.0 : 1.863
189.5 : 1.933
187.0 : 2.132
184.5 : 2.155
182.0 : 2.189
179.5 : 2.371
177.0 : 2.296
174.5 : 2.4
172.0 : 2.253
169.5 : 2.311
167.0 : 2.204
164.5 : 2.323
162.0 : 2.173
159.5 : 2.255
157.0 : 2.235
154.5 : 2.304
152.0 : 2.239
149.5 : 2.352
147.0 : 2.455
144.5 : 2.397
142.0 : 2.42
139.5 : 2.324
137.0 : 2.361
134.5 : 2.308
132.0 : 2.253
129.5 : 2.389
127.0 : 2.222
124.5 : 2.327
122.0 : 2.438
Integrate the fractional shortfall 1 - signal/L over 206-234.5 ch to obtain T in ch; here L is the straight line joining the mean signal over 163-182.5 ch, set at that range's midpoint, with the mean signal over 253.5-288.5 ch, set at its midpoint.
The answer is 5.76 ch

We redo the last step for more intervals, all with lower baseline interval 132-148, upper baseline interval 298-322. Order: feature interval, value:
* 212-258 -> 2.5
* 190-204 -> 2.5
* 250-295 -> -3.0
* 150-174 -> 0.1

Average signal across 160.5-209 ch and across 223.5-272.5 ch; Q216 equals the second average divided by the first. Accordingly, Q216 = 0.9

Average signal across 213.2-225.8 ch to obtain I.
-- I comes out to 1.83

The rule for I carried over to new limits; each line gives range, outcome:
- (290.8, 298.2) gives 1.77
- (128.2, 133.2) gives 2.32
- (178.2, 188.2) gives 2.21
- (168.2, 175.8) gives 2.32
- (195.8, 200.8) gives 1.66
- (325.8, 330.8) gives 1.59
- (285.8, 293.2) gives 1.81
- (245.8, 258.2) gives 2.09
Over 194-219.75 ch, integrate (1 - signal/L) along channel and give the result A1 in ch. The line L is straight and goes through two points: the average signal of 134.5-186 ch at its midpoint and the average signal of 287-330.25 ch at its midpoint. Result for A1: 3.7 ch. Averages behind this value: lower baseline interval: 2.3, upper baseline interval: 1.68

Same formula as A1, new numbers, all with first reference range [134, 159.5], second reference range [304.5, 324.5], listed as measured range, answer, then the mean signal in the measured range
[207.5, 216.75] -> 0.9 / 1.86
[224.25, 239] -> 3.3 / 1.53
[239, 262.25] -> -2.3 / 2.09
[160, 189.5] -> -0.3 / 2.24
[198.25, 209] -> 1.9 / 1.73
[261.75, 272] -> -0.6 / 1.93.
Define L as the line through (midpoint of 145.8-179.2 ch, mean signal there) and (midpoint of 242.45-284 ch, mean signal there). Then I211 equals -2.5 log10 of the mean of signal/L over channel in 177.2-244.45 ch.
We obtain 0.17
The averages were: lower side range 2.29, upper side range 1.99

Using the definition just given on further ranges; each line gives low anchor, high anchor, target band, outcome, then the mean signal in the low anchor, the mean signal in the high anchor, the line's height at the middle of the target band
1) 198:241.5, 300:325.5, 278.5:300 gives -0.106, 1.73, 1.64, 1.66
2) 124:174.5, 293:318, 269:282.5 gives -0.058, 2.31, 1.68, 1.8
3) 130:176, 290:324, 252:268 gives -0.080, 2.31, 1.68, 1.87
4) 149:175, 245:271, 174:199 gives 0.075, 2.27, 2.03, 2.21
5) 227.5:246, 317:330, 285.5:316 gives -0.051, 1.77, 1.6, 1.64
